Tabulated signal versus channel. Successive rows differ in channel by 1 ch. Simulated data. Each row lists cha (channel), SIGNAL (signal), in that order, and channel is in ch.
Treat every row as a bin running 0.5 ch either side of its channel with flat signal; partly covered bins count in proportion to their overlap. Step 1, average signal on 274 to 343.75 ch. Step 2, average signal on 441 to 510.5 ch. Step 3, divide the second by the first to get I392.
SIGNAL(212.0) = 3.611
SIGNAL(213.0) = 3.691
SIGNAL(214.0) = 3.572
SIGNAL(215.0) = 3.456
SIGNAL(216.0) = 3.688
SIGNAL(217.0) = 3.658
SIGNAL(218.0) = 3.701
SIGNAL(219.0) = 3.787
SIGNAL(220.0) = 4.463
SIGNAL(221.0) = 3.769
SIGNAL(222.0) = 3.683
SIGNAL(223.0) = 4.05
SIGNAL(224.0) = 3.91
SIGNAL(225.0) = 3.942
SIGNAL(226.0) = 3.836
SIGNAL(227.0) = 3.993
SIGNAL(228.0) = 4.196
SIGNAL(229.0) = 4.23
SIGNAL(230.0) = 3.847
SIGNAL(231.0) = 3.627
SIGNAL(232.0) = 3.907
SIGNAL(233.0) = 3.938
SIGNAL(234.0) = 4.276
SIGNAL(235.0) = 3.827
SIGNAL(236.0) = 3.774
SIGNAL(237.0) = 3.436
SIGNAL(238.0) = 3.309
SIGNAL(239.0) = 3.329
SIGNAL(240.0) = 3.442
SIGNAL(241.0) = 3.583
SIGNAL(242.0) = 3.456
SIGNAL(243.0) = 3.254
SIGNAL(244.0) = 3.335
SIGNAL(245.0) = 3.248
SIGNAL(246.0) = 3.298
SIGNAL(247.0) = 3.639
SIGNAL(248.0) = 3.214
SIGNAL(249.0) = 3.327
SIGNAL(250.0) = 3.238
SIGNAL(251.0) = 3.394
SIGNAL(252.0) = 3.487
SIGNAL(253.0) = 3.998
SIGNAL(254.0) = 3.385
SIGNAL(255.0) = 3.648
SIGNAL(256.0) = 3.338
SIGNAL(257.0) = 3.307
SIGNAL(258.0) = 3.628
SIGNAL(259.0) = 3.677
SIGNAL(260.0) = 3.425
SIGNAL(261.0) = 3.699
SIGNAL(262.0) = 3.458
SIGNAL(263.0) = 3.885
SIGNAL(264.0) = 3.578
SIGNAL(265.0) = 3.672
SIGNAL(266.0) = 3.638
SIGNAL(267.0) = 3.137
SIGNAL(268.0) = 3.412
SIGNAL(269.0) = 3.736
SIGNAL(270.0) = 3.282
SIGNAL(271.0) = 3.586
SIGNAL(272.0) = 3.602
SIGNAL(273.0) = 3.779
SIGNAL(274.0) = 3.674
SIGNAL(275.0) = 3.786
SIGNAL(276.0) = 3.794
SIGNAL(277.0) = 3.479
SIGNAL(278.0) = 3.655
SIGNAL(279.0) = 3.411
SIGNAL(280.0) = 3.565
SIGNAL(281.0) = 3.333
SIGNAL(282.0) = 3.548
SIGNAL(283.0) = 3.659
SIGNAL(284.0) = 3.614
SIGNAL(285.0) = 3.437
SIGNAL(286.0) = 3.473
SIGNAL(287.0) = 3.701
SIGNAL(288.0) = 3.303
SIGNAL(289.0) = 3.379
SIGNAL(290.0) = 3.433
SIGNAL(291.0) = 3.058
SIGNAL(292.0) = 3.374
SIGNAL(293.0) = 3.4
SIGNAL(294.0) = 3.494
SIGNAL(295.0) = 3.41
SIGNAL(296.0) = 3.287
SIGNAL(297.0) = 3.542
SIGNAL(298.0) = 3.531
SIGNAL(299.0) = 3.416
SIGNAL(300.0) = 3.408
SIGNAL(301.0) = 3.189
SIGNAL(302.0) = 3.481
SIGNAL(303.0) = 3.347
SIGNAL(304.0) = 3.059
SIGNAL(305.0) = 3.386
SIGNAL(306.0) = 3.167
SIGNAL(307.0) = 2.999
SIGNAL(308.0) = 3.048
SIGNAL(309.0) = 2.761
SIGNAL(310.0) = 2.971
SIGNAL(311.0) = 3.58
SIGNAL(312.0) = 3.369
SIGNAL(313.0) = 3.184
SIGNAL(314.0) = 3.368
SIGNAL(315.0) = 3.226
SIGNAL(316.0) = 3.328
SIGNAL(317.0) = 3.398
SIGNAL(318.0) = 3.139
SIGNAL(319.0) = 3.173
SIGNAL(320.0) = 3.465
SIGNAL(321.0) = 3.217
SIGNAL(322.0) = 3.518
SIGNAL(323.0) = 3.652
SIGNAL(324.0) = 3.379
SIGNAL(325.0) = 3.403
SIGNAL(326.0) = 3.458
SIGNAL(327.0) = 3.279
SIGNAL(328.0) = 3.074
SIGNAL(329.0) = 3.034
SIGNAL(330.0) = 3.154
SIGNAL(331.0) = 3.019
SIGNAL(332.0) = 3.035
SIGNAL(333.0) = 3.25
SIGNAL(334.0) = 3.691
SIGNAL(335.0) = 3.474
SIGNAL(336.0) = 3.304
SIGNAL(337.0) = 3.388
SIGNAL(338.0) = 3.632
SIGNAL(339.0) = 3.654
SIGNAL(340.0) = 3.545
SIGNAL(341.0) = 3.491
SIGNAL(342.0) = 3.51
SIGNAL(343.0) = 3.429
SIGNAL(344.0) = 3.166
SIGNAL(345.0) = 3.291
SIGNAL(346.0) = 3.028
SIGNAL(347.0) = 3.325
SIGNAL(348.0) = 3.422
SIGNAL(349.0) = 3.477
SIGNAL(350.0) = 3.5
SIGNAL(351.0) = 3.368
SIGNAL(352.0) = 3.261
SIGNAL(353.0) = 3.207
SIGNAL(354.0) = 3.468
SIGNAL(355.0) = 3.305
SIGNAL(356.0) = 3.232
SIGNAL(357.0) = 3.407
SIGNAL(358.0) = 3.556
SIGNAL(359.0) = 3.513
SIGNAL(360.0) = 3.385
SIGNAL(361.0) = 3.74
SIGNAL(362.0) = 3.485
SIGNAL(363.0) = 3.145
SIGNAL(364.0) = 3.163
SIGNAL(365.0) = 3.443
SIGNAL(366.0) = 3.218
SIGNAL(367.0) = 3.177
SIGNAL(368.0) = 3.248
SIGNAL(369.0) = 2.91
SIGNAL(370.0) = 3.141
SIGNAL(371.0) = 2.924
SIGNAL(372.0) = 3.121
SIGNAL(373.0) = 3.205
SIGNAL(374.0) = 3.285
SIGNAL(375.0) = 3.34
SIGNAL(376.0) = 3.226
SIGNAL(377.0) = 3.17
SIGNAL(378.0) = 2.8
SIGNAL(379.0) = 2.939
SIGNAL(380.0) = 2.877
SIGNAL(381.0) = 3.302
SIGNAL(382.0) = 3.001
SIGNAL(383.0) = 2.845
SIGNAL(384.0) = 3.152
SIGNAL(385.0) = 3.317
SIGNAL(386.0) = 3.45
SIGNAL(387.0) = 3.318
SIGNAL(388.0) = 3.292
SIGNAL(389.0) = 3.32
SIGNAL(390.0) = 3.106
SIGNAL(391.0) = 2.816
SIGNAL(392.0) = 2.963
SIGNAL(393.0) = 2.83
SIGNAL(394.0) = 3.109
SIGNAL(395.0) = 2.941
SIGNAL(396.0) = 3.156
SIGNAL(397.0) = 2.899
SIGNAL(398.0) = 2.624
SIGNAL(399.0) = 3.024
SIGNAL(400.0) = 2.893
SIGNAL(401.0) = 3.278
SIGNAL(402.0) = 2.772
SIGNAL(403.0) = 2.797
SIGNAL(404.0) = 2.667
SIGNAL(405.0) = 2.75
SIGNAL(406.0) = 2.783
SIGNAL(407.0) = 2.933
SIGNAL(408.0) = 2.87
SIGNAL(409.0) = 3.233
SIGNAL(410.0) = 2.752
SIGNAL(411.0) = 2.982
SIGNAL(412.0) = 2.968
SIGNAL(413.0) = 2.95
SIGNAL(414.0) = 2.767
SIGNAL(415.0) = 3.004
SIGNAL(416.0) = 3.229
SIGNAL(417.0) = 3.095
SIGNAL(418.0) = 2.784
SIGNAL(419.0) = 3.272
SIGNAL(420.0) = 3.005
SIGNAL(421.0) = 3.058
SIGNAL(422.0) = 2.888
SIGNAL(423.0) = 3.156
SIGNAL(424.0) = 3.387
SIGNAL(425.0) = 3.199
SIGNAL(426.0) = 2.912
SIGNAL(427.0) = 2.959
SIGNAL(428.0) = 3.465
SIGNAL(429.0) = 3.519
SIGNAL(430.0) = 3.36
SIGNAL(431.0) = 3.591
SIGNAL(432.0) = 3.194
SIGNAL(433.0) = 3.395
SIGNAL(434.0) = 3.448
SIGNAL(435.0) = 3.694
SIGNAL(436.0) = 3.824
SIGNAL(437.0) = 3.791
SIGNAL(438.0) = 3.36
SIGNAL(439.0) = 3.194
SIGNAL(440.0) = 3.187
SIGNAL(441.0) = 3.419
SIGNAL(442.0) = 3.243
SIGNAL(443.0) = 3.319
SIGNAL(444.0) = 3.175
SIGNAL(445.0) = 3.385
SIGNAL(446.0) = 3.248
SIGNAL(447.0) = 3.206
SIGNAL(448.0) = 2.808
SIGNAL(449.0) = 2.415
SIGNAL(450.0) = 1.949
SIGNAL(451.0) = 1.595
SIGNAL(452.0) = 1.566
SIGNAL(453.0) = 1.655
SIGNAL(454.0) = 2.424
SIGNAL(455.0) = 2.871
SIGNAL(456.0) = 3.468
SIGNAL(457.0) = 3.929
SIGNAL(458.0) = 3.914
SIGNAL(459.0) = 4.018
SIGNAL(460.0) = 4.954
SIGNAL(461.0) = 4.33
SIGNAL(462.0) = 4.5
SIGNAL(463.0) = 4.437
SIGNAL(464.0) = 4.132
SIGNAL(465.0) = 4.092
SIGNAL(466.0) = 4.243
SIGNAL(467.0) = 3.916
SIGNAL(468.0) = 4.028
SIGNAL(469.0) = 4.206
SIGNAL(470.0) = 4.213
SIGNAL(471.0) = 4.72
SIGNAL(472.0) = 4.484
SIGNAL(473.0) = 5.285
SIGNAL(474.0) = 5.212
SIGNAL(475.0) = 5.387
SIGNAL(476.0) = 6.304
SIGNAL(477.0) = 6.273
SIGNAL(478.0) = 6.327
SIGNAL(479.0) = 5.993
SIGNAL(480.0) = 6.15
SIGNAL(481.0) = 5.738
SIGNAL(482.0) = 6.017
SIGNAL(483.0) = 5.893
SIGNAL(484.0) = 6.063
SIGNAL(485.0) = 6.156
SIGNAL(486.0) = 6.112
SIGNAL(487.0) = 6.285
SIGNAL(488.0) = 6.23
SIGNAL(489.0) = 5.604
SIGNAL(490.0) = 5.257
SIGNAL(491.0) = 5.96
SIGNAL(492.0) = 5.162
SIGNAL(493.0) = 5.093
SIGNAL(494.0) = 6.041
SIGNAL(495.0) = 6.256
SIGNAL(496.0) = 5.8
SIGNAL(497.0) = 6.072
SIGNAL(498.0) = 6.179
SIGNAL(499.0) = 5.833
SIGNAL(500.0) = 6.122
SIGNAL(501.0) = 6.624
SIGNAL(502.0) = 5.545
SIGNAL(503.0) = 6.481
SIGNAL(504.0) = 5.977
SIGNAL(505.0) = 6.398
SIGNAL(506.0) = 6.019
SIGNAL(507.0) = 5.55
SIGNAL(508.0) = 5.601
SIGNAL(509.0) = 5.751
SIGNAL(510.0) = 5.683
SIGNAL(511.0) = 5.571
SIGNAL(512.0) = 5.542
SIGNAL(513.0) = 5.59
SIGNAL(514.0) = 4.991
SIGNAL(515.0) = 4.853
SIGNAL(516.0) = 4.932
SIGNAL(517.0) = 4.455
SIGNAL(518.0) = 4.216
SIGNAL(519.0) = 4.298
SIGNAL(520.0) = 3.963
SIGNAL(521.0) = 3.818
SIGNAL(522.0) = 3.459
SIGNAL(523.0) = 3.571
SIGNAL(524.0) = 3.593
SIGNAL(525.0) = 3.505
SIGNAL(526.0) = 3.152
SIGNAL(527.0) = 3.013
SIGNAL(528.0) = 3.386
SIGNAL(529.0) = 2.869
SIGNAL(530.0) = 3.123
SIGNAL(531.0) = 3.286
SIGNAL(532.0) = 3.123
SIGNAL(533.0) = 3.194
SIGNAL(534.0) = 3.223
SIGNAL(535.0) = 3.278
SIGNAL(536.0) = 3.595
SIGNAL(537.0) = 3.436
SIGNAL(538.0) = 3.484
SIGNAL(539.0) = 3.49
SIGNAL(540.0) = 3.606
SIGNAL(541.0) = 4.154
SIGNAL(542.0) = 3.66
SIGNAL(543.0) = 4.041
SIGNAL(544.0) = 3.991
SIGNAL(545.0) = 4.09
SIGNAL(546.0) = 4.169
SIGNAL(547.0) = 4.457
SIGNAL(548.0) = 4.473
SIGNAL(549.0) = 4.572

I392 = 1.43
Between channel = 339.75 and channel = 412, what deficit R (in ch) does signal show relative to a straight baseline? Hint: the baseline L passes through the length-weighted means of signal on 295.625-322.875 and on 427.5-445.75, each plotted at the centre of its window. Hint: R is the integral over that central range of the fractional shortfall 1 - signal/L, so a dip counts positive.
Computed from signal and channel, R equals 4.2 ch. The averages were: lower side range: 3.28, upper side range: 3.42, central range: 3.16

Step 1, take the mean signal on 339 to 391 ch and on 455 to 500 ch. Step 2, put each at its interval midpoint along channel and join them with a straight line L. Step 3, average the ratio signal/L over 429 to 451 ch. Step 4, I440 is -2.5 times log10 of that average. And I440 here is 0.38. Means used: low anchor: 3.27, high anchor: 5.22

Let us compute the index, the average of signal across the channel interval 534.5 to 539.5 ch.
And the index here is 3.46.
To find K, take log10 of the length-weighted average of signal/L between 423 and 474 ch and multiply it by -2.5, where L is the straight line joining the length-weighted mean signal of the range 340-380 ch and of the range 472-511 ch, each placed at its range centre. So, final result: 0.40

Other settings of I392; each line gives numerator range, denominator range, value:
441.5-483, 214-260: 1.12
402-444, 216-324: 0.90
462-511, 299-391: 1.69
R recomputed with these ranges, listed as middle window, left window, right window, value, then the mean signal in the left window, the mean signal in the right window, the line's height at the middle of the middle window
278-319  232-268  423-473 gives 1.9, 3.53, 3.47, 3.51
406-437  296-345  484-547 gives 6.8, 3.32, 4.74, 4.06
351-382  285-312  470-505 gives 7.2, 3.32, 5.83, 4.22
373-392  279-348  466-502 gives 5.0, 3.35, 5.61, 4.26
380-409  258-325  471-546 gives 7.9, 3.43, 4.92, 4.14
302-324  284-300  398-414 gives 0.4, 3.42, 2.9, 3.33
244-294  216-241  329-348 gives 2.0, 3.82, 3.35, 3.65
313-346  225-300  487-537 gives 4.7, 3.56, 4.83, 3.9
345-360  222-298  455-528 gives 2.9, 3.57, 5.09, 4.18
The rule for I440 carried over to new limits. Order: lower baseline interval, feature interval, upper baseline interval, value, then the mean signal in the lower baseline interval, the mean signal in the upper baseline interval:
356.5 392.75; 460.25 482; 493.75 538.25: -0.180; 3.2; 4.68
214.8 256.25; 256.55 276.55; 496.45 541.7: 0.051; 3.67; 4.52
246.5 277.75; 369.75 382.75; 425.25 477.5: 0.171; 3.55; 3.67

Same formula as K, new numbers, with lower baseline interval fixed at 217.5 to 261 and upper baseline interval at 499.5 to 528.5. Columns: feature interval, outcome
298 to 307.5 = 0.20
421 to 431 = 0.36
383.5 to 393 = 0.34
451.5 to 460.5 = 0.40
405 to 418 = 0.44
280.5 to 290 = 0.11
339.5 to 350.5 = 0.22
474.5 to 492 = -0.25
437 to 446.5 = 0.35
